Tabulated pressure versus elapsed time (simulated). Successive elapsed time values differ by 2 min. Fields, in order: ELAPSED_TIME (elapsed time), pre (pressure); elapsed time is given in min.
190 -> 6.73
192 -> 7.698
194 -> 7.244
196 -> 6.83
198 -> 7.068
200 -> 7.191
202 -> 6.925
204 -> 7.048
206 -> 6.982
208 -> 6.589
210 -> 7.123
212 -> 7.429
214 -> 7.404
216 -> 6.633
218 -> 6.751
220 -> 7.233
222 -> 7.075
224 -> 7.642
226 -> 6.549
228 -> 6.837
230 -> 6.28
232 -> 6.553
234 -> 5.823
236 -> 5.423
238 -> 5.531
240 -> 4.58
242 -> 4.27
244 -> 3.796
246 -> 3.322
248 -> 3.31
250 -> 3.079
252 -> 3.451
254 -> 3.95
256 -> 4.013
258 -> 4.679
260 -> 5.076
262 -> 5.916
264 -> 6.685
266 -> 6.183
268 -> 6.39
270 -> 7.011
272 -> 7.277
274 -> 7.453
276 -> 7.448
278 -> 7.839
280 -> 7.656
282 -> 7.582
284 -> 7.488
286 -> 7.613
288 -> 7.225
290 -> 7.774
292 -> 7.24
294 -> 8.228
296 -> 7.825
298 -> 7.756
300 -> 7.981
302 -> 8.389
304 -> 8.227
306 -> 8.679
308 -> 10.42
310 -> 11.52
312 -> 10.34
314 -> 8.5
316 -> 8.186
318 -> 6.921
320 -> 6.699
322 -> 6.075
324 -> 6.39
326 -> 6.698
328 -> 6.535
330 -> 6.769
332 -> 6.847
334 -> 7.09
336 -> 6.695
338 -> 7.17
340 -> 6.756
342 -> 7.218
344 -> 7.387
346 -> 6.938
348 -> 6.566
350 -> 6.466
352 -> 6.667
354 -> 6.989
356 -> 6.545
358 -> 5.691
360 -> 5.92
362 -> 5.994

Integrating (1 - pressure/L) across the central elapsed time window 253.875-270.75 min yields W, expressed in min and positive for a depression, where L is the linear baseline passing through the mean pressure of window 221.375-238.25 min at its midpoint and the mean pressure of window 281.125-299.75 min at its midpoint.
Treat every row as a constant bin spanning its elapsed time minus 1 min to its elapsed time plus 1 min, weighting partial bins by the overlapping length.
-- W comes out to 3.6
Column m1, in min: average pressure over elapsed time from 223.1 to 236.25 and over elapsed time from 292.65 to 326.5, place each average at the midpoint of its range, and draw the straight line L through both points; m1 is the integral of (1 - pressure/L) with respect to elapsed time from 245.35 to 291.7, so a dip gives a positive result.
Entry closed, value 8.3 min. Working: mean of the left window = 6.49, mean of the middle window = 6.06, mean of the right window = 8.18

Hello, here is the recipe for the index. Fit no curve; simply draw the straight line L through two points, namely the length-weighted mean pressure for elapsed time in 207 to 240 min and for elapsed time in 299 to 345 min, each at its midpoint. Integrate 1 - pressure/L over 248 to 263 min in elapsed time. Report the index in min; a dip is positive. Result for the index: 5.9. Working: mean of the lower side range 6.62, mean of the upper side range 7.72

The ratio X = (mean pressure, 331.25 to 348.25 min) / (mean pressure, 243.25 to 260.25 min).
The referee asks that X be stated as 1.84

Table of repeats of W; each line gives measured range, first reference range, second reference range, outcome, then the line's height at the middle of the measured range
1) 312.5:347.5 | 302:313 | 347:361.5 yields 4.5 min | 8.11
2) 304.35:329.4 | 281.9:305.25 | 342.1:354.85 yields -2.2 min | 7.4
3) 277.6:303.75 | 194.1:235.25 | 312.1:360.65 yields -3.2 min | 6.89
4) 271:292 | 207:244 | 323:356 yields -3.0 min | 6.58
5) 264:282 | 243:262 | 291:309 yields -4.1 min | 5.84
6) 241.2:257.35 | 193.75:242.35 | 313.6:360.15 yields 7.3 min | 6.67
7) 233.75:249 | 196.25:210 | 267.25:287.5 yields 5.8 min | 7.18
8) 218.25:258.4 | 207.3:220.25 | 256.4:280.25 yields 9.5 min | 6.8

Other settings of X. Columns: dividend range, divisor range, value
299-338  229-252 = 1.68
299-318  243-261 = 2.34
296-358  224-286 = 1.30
